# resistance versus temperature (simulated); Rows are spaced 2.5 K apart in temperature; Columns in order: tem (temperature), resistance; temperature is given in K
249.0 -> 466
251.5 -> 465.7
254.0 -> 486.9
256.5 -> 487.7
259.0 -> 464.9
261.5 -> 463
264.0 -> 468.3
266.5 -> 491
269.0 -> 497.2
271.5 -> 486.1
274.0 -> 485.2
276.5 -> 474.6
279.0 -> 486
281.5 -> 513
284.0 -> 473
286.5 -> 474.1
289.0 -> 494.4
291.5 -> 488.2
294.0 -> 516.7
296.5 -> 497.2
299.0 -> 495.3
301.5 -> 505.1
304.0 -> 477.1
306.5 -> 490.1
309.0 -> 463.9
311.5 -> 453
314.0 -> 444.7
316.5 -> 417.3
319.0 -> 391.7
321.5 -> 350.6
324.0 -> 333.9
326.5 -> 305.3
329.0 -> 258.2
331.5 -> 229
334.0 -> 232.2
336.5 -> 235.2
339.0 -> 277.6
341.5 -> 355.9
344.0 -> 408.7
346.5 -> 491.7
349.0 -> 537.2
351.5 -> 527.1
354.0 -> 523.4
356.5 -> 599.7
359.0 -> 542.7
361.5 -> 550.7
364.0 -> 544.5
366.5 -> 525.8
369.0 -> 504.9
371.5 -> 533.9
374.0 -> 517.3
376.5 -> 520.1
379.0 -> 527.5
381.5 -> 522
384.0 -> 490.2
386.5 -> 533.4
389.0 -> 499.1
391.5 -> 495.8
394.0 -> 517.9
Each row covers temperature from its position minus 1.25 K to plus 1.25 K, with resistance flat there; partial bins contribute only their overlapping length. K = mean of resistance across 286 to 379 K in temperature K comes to 447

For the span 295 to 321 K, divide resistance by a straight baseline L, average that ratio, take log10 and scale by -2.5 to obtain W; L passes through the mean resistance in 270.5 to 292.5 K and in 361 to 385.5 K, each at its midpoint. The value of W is 0.08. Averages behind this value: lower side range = 486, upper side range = 523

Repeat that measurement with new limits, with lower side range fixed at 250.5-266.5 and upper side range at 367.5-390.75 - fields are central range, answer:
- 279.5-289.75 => -0.01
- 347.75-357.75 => -0.08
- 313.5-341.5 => 0.50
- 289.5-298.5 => -0.03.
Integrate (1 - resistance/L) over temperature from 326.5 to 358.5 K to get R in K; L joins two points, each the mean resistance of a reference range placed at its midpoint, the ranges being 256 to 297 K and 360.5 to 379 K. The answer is 7.9 K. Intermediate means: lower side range 486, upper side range 528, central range 390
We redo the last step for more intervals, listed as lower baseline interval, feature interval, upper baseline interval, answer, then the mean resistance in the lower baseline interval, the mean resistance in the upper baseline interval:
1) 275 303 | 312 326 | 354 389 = 3.30 K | 492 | 530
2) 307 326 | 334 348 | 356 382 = 3.66 K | 407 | 534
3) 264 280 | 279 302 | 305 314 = -0.91 K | 485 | 466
